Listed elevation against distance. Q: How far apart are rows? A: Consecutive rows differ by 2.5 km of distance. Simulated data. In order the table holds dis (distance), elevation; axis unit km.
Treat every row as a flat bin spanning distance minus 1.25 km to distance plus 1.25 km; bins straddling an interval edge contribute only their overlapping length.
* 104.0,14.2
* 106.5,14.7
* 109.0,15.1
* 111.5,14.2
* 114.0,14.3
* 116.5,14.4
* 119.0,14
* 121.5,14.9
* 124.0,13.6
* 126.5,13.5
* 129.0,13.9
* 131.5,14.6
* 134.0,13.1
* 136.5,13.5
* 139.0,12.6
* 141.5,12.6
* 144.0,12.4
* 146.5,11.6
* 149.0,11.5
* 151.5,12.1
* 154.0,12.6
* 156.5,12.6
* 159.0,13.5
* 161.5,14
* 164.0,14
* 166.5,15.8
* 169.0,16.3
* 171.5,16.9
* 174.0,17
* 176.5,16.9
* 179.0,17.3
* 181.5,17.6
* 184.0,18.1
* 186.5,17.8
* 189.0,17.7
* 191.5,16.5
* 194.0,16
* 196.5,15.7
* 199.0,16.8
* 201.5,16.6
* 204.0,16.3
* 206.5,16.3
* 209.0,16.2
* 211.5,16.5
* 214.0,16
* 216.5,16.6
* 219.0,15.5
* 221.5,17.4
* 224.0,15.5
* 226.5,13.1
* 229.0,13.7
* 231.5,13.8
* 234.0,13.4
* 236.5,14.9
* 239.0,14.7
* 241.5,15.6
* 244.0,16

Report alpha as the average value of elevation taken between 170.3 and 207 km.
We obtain 16.9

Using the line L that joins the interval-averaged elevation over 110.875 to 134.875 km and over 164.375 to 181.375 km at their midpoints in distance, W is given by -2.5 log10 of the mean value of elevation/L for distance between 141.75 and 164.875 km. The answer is 0.228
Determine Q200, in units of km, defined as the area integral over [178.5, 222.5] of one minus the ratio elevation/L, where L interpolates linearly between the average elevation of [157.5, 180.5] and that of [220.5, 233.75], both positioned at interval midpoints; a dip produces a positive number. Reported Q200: -4.7 km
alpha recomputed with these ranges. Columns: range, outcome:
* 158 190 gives 16.4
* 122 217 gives 15.1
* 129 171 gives 13.4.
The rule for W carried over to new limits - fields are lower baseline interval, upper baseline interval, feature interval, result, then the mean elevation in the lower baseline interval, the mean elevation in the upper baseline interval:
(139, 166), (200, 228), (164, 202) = -0.17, 12.8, 16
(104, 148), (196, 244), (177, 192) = -0.18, 13.7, 15.5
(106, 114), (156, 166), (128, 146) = 0.08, 14.6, 13.8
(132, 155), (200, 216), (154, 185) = -0.12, 12.5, 16.3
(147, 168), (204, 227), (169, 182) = -0.21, 13.2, 16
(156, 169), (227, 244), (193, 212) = -0.14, 14.3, 14.4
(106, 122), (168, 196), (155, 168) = 0.17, 14.5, 17.1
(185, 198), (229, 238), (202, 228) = -0.05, 16.8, 14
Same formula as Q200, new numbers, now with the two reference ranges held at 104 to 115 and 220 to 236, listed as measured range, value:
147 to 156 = 1.52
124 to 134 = 0.48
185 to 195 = -1.74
